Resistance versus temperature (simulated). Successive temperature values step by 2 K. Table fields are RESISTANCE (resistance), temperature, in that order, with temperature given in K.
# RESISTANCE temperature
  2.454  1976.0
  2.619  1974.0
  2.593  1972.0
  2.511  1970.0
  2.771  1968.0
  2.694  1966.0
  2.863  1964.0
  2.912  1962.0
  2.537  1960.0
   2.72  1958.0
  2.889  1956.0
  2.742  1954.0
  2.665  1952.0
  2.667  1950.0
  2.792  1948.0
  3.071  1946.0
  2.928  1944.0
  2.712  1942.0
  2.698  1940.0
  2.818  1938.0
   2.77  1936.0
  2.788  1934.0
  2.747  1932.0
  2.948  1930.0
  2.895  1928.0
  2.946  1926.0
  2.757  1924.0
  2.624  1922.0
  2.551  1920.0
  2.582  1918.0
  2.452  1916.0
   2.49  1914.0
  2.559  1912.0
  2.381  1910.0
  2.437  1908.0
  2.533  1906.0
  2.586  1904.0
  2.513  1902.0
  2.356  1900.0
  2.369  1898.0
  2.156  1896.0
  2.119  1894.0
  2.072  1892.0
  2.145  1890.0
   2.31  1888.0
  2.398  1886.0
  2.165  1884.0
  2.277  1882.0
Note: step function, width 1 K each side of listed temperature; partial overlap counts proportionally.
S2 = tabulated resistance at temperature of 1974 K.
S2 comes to 2.619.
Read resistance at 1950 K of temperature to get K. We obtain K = 2.667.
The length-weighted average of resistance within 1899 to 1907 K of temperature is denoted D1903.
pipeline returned 2.5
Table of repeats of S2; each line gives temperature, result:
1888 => 2.31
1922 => 2.624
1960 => 2.537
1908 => 2.437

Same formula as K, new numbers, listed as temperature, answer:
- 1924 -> 2.757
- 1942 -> 2.712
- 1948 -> 2.792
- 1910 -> 2.381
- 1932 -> 2.747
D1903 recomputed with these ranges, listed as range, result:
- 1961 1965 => 2.89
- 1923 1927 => 2.85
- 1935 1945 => 2.79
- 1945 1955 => 2.79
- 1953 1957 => 2.82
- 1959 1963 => 2.72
